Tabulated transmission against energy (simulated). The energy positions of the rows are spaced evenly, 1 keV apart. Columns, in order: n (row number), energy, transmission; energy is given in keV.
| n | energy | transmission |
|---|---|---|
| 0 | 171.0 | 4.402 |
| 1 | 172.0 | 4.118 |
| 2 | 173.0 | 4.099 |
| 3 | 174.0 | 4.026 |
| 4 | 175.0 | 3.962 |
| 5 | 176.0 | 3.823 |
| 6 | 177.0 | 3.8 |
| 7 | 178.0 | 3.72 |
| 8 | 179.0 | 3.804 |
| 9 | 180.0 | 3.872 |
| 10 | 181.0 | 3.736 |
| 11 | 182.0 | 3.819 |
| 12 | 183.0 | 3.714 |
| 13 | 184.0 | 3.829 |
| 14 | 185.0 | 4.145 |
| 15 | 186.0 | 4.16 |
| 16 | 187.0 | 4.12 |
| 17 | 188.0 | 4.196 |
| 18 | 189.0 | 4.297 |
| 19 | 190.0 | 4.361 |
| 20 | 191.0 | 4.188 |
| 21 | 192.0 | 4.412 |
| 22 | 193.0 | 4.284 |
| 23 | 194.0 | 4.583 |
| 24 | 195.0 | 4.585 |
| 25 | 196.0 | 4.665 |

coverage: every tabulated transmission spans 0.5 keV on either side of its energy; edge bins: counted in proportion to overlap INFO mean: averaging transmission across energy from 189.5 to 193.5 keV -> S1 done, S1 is 4.31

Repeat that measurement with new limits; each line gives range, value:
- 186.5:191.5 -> 4.23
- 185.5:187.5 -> 4.14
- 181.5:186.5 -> 3.93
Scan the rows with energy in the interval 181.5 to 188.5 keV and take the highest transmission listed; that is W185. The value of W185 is 4.196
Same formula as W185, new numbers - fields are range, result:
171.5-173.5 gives 4.118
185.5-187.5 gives 4.16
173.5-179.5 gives 4.026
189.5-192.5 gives 4.412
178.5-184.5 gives 3.872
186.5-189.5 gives 4.297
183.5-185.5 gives 4.145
